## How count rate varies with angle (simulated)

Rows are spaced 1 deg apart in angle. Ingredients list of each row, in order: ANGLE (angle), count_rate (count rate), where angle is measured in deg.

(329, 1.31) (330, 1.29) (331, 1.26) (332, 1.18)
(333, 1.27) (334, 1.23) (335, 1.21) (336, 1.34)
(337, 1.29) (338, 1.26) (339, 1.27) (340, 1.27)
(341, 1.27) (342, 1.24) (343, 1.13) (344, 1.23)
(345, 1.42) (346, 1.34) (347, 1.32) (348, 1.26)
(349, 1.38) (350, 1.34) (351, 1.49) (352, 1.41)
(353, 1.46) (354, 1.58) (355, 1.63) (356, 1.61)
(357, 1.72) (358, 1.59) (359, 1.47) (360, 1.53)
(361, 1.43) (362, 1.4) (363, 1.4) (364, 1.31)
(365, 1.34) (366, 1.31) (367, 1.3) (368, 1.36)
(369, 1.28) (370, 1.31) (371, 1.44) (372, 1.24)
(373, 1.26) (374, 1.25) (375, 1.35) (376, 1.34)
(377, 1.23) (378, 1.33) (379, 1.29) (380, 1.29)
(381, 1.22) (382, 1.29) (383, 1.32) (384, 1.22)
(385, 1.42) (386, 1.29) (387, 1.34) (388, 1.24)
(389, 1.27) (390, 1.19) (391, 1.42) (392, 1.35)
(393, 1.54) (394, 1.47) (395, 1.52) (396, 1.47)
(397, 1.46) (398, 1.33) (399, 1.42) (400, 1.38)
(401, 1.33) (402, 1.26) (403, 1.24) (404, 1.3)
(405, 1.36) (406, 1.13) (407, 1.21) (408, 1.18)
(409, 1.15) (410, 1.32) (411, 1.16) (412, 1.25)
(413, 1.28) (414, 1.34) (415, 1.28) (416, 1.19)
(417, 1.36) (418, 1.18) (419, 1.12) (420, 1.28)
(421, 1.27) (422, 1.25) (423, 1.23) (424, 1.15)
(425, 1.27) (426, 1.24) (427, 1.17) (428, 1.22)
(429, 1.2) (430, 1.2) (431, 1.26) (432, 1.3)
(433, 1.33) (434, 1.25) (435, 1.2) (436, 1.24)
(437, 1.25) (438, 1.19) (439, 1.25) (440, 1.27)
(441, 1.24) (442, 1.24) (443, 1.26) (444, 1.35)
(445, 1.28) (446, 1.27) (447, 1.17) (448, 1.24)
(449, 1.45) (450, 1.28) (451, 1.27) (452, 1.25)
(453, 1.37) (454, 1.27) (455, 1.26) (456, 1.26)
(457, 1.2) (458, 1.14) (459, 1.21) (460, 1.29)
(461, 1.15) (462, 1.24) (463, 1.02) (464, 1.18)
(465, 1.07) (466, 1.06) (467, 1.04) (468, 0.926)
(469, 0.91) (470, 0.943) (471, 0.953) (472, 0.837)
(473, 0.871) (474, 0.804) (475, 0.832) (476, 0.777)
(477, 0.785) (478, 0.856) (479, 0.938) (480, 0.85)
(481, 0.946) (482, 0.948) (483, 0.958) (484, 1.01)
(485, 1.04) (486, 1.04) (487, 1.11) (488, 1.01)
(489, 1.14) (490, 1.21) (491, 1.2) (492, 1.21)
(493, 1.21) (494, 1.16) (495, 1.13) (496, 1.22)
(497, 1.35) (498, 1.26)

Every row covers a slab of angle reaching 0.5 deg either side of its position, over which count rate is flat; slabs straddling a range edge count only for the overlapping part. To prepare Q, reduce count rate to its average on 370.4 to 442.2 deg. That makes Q 1.28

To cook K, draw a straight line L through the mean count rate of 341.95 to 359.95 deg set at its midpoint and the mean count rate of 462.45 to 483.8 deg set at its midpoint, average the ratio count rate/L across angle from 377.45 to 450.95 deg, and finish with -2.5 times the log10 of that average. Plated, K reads -0.10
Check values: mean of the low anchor 1.43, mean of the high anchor 0.931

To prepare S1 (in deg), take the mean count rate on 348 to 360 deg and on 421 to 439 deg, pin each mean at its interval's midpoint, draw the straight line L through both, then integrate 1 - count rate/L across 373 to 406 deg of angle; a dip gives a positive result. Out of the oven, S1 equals 1.1 deg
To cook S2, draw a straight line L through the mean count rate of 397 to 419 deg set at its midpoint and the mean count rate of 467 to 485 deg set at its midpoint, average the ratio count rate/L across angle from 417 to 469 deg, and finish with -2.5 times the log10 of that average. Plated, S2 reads -0.14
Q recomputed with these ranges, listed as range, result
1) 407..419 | 1.24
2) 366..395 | 1.32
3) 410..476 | 1.19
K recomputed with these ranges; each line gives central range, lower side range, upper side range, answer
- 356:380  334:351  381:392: -0.06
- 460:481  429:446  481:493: 0.19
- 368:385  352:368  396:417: 0.08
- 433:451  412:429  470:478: -0.17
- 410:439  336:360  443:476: -0.02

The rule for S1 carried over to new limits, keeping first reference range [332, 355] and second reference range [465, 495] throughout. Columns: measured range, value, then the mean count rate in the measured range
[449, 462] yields -2.5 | 1.25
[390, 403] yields -2.2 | 1.4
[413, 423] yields -1.0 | 1.25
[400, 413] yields -0.9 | 1.25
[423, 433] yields -1.0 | 1.23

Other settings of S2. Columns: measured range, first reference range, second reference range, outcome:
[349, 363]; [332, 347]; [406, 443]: -0.19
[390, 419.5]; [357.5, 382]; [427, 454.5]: 0.00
